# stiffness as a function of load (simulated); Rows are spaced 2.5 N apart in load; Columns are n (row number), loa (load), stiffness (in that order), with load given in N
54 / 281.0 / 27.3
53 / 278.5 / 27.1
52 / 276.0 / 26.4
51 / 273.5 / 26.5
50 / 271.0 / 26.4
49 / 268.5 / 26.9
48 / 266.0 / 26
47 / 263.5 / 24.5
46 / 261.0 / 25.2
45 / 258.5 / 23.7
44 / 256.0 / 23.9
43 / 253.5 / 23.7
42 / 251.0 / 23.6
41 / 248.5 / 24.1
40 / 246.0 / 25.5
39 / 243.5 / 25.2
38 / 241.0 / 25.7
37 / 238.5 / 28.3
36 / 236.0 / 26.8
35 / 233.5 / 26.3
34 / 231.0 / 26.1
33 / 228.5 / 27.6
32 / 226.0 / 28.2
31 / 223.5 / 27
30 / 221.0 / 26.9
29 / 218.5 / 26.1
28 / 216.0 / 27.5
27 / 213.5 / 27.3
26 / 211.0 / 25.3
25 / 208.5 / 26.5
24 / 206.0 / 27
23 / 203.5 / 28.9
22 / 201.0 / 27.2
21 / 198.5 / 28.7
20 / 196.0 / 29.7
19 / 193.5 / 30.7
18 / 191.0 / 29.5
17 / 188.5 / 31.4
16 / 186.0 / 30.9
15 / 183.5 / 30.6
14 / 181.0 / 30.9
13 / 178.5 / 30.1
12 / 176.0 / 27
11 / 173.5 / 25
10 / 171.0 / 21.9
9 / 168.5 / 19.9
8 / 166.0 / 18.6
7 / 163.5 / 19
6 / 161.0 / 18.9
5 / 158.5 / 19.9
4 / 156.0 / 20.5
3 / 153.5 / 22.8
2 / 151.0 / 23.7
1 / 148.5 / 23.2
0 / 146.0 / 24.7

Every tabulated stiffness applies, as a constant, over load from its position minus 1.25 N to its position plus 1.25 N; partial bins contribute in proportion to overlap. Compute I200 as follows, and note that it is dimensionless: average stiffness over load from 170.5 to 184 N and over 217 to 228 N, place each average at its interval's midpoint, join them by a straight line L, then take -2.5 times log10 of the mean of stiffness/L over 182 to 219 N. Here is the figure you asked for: -0.04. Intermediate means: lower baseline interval 27.7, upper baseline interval 27.1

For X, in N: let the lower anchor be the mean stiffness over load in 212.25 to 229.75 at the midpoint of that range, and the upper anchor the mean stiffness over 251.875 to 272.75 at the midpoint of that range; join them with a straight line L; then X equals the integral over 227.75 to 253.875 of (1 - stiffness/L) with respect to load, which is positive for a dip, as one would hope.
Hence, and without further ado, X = 0.44 N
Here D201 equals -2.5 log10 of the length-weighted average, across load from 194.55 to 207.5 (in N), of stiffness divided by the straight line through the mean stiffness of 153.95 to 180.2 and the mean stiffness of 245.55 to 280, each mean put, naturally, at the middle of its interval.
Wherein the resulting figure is -0.21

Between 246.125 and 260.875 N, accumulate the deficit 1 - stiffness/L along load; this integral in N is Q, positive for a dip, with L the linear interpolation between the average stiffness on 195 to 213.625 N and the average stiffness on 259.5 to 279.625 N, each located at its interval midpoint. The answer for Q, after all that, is 1.35 N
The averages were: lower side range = 27.6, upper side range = 26.1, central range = 24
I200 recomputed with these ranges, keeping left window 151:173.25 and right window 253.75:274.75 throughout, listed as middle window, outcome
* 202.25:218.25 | -0.18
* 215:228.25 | -0.16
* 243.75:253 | 0.01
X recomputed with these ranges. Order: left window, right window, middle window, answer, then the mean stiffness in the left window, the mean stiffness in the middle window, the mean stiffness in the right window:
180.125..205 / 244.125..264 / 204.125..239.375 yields 0.3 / 29.8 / 26.9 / 24.3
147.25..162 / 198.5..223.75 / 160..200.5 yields -3.9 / 21.5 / 26.5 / 27.1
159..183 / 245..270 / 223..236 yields -1.4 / 23.6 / 27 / 24.7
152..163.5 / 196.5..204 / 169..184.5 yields -2.0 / 20.4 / 27.2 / 28.3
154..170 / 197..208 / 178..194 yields -4.0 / 19.7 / 30.6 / 27.9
